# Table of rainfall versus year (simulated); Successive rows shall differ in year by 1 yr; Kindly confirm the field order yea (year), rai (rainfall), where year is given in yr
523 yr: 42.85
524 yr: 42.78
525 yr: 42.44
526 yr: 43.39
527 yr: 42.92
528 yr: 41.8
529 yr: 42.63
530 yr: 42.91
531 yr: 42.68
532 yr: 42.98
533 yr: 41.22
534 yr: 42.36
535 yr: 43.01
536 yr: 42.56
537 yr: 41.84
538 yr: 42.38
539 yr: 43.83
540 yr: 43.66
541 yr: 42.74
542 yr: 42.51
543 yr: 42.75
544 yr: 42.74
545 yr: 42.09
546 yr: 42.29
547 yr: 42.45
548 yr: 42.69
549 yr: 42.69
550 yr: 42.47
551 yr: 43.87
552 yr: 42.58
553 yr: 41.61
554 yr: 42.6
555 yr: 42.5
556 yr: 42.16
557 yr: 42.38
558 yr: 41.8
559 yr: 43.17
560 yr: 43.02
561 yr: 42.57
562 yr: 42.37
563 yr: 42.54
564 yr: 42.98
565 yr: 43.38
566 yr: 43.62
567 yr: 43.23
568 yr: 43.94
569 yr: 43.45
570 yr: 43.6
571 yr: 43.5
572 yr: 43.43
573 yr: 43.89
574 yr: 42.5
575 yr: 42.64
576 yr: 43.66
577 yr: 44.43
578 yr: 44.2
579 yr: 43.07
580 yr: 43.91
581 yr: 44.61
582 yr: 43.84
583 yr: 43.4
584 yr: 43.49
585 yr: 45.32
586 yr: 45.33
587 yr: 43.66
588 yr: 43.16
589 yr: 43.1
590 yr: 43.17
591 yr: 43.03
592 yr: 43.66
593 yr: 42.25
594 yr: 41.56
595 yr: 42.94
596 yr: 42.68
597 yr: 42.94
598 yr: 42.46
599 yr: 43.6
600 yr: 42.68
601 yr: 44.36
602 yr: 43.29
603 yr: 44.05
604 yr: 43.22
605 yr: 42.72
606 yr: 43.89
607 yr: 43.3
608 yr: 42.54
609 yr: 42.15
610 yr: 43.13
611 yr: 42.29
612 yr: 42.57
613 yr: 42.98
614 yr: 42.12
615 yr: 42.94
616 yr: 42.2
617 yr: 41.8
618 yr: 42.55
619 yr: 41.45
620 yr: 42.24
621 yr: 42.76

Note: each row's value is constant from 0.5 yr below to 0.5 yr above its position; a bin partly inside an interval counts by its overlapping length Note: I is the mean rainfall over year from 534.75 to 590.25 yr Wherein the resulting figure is 43.1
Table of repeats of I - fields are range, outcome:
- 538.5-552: 42.8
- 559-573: 43.2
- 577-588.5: 44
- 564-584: 43.6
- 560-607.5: 43.4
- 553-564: 42.5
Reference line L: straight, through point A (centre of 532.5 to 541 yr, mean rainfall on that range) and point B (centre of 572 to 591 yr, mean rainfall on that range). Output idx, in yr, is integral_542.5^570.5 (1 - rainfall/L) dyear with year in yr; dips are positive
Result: 0.2 yr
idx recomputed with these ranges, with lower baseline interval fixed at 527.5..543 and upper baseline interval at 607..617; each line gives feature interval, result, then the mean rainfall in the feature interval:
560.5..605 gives -0.8 yr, 43.4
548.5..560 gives 0.0 yr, 42.6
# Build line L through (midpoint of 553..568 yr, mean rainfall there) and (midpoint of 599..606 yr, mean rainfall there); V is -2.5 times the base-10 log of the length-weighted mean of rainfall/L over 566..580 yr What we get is -0.014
